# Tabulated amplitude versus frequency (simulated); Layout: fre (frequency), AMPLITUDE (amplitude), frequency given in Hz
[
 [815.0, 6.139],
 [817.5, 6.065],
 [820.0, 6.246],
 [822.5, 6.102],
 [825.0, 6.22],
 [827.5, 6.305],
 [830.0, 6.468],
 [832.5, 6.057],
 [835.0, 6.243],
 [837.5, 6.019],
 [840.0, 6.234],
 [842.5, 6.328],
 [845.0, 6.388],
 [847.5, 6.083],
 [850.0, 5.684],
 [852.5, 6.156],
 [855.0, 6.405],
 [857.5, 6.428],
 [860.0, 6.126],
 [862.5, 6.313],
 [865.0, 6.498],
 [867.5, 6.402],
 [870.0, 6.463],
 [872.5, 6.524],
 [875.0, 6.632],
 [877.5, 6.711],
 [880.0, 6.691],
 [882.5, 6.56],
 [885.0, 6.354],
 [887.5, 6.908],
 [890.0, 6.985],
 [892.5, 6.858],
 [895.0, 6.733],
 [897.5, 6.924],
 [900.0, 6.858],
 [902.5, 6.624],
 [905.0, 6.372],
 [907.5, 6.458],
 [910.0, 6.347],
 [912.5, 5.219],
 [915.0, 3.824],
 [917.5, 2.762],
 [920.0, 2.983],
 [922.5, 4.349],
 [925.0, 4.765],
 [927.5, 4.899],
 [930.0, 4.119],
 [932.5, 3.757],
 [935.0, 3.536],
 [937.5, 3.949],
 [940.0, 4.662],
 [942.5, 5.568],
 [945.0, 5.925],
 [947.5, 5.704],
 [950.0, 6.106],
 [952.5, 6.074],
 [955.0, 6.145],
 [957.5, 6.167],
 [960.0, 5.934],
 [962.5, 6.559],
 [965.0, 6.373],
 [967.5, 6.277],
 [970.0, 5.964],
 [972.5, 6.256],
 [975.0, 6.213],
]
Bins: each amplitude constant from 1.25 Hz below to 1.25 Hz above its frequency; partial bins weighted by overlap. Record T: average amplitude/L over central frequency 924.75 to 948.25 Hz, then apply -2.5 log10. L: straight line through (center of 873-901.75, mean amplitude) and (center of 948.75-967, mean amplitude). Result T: 0.336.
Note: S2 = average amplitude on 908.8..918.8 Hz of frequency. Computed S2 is 4.52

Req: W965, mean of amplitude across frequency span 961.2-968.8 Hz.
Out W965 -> 6.4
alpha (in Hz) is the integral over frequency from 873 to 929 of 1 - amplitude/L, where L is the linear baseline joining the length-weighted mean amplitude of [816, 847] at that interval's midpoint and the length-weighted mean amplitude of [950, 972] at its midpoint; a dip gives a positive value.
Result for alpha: 3.1 Hz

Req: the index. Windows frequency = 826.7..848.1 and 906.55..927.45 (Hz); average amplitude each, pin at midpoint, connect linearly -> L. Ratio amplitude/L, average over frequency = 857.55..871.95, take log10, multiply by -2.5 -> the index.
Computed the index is -0.128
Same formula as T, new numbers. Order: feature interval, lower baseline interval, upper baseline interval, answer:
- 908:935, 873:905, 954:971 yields 0.44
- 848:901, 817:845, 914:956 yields -0.18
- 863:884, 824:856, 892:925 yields -0.12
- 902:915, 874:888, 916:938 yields -0.19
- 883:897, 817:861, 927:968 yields -0.16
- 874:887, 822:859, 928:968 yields -0.12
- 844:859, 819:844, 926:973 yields -0.02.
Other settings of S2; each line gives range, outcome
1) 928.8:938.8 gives 3.84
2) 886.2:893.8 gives 6.91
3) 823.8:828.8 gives 6.26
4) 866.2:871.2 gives 6.43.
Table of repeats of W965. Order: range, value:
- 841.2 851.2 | 6.12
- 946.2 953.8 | 5.96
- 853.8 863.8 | 6.32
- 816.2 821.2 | 6.15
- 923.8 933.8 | 4.38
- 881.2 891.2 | 6.7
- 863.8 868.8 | 6.45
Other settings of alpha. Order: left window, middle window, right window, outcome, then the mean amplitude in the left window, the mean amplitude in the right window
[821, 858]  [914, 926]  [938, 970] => 4.6 Hz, 6.2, 5.91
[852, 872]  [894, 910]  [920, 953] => -3.3 Hz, 6.36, 4.78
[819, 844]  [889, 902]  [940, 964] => -1.7 Hz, 6.22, 5.95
